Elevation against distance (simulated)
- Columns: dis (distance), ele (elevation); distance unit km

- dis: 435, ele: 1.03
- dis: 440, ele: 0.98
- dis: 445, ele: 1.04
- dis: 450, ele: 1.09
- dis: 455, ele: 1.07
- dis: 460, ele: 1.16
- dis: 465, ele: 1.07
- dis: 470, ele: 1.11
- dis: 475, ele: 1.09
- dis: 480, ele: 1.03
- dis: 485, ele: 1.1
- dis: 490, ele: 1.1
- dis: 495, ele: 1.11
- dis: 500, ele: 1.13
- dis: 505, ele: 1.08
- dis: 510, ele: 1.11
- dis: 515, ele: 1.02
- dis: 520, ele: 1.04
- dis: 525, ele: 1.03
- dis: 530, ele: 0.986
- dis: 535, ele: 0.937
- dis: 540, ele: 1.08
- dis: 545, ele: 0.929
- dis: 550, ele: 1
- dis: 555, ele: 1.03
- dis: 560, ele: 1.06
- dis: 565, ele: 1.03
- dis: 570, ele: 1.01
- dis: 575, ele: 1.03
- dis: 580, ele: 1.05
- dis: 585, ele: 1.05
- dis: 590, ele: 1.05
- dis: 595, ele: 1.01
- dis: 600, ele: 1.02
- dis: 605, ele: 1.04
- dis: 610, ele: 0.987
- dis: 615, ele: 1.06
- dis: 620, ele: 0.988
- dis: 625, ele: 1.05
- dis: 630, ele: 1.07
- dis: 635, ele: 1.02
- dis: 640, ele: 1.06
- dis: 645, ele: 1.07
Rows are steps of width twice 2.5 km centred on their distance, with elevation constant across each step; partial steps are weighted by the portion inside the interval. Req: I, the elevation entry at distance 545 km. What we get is 0.929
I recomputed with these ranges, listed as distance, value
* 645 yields 1.07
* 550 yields 1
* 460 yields 1.16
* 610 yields 0.987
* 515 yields 1.02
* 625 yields 1.05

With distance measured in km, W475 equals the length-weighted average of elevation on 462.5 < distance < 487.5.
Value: 1.08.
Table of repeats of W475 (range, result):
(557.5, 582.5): 1.04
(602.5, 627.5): 1.02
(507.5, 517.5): 1.06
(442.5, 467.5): 1.09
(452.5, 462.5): 1.11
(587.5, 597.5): 1.03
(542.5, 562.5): 1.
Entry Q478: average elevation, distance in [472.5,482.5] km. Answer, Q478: 1.06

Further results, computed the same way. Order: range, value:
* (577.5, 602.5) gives 1.04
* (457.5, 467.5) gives 1.11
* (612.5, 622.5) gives 1.02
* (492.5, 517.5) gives 1.09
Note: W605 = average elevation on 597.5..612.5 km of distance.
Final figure 1.02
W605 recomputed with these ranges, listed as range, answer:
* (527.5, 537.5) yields 0.962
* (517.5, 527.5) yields 1.04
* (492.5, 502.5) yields 1.12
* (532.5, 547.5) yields 0.982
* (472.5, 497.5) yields 1.09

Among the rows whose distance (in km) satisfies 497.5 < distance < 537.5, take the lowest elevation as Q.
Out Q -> 0.937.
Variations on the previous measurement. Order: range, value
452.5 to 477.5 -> 1.07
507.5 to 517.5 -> 1.02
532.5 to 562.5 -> 0.929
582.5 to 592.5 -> 1.05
